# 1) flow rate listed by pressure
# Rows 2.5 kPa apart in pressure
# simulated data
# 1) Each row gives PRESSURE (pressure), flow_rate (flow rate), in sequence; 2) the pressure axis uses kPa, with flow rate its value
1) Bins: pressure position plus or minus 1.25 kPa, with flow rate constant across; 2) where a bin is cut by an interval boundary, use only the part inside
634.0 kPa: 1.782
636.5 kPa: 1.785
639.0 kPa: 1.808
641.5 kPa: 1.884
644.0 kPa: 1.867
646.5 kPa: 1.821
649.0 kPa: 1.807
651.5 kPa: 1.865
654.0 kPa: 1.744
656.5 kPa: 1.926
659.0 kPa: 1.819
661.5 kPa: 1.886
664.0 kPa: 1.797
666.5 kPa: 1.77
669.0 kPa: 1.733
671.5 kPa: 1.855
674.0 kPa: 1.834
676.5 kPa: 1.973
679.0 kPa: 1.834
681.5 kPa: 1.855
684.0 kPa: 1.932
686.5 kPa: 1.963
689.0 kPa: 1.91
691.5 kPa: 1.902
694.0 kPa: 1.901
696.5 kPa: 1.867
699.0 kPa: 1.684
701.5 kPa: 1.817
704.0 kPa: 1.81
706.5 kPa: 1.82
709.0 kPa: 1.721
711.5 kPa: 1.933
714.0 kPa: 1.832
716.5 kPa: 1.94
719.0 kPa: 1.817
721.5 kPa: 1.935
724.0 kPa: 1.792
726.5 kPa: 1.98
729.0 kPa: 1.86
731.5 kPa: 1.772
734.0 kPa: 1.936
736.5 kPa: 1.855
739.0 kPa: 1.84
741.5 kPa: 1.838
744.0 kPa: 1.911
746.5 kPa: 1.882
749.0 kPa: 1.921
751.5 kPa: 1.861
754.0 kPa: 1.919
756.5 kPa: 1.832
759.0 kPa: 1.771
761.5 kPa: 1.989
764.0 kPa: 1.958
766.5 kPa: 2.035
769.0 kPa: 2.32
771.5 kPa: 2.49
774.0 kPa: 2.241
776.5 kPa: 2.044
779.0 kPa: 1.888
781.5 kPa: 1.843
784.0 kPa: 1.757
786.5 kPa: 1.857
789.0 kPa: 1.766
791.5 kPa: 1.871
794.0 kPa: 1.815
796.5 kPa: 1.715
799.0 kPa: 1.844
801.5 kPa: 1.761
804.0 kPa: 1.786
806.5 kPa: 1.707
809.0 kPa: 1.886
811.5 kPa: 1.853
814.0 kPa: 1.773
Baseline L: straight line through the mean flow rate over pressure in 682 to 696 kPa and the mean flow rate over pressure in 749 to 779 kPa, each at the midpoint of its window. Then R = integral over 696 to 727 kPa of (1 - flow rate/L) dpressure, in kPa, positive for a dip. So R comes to 1.8 kPa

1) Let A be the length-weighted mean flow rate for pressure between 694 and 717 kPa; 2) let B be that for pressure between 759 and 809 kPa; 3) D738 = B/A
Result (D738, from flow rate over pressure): 1.06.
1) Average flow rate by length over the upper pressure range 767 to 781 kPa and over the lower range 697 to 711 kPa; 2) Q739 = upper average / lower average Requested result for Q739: 1.2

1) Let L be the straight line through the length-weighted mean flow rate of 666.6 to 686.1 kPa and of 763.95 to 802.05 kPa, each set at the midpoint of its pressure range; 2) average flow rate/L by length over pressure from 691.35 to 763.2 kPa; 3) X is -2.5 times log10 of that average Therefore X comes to 0.03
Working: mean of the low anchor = 1.86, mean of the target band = 1.86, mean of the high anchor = 1.95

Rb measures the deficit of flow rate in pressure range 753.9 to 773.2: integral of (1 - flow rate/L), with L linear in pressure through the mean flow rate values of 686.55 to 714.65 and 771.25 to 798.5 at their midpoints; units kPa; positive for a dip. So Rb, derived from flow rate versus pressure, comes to -1.6 kPa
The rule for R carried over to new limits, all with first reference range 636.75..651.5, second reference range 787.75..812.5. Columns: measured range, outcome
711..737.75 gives -0.86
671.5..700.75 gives -0.79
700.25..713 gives 0.01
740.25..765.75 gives -1.13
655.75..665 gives -0.11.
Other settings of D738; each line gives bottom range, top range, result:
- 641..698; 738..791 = 1.05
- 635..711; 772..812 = 1.01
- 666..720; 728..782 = 1.06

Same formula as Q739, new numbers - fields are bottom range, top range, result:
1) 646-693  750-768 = 1.03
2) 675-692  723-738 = 0.98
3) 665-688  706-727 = 1.00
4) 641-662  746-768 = 1.04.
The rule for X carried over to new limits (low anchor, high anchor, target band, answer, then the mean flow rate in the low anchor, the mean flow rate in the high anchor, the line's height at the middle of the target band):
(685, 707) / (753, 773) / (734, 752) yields 0.062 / 1.85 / 2.04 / 1.99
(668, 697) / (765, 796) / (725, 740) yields 0.035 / 1.88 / 1.99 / 1.94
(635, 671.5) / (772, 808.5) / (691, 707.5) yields 0.007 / 1.82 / 1.86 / 1.84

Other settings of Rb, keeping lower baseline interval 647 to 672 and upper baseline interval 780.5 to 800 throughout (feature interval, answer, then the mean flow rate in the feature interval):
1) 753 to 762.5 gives -0.33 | 1.87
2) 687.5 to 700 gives -0.29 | 1.86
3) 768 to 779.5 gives -2.57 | 2.21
